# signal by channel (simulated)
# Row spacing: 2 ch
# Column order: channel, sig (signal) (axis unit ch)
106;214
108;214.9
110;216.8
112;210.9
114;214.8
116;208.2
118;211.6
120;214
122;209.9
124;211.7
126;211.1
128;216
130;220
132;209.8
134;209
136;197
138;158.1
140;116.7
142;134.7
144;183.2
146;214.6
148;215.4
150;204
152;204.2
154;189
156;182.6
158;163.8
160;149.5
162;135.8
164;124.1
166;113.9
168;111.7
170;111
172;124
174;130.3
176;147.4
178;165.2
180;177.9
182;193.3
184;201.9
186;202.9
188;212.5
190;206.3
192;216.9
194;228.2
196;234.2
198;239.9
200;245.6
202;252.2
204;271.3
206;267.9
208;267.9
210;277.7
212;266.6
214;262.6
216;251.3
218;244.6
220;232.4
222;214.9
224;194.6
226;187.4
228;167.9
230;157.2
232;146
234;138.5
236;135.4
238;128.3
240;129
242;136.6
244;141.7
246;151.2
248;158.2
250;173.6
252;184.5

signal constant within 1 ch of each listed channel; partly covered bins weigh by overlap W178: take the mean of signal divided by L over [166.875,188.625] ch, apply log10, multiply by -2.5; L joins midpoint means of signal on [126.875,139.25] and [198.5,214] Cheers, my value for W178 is 0.44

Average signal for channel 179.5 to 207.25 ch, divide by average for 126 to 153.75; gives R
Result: 1.2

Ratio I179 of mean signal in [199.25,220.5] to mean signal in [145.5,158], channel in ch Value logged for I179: 1.31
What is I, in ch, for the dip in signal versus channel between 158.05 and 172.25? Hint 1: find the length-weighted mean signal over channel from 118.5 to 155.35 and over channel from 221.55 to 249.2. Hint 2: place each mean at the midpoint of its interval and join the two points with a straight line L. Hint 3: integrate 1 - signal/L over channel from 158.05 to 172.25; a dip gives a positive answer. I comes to 4.4 ch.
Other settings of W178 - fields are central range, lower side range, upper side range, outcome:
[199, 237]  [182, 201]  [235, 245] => -0.25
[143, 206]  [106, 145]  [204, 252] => 0.05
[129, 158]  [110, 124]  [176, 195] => 0.10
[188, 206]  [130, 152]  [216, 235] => -0.25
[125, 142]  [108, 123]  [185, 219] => 0.16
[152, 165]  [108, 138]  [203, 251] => 0.26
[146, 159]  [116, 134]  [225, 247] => 0.01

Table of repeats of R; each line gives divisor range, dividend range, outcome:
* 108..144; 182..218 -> 1.21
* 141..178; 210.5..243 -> 1.19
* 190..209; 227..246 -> 0.58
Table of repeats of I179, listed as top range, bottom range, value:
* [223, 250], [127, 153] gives 0.80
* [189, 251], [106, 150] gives 1.02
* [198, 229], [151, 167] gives 1.52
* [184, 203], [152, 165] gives 1.40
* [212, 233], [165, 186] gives 1.39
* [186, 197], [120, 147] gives 1.13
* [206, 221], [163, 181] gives 1.93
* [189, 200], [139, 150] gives 1.29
